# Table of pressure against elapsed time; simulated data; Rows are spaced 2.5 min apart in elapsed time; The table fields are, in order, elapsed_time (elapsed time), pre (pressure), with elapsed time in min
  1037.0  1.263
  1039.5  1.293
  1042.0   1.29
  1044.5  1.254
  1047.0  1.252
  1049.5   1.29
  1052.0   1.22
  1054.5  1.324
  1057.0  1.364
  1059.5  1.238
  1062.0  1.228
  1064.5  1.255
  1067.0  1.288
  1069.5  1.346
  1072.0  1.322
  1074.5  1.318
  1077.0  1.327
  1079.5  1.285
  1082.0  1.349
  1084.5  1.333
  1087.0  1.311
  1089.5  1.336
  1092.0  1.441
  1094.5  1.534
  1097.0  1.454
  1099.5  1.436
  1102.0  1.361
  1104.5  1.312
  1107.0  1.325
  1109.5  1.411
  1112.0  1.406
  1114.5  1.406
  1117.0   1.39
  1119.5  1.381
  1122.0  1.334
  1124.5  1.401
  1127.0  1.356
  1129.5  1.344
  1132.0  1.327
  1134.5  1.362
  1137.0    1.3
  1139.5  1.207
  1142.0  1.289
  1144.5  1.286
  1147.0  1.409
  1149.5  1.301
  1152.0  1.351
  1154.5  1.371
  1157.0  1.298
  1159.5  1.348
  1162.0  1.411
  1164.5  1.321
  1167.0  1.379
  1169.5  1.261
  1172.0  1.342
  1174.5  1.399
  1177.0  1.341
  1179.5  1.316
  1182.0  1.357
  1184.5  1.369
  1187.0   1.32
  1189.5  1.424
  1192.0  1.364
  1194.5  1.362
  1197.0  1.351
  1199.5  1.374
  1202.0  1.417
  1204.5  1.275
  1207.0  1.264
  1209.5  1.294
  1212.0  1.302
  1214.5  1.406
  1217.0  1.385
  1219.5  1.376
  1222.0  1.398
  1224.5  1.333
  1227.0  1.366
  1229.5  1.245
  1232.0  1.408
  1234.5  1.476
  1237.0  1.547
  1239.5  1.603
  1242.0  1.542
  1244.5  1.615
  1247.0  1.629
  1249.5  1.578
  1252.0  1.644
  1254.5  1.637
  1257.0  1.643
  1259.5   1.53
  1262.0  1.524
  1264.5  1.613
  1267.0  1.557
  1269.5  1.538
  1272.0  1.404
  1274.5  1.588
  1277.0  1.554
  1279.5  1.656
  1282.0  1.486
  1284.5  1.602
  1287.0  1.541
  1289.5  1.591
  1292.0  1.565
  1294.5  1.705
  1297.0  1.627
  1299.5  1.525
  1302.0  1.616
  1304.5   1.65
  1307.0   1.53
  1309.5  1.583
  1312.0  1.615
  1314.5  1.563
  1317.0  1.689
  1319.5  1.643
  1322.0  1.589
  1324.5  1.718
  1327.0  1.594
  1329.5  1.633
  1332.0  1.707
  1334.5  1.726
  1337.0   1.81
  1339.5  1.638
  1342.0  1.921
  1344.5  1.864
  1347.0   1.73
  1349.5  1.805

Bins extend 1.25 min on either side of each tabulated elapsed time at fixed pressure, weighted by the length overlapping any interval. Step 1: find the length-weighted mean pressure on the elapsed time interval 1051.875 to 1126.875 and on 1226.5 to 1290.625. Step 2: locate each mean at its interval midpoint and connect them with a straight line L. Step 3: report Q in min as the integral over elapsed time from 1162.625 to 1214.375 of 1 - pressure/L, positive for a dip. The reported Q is 4.24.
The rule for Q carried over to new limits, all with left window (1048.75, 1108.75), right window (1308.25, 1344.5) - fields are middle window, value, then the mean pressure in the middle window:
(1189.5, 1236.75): 4.99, 1.36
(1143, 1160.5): 1.21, 1.34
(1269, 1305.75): 1.10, 1.58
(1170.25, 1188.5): 1.57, 1.35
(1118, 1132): 0.38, 1.36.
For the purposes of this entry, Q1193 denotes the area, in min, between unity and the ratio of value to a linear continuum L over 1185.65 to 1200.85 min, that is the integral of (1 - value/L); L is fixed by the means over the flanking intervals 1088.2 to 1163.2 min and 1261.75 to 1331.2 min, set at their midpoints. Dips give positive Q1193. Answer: 0.9 min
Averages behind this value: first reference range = 1.36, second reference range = 1.59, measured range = 1.37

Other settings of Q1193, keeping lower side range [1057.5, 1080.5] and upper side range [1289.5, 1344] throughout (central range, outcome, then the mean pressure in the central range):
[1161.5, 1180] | 1.2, 1.34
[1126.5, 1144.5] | 1.0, 1.31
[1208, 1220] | 1.2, 1.35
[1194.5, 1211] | 1.7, 1.33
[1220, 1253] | 1.0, 1.49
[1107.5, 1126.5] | -0.3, 1.39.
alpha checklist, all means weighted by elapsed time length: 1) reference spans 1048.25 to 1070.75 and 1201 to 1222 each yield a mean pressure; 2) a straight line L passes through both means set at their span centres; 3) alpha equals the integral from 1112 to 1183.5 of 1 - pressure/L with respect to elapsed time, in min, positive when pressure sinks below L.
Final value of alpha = -1.4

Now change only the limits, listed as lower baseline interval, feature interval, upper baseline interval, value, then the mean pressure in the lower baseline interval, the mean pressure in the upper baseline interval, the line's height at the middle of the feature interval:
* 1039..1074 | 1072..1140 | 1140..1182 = -2.8 min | 1.28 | 1.34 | 1.31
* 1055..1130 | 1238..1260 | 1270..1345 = -0.7 min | 1.35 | 1.63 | 1.55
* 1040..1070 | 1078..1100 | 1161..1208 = -1.5 min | 1.28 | 1.35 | 1.3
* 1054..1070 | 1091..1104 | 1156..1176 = -1.3 min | 1.29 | 1.35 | 1.31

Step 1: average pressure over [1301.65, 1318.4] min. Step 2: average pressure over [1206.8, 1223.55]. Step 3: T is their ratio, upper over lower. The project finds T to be 1.19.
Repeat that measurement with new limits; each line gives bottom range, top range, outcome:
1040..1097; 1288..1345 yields 1.26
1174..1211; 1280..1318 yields 1.18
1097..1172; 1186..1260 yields 1.06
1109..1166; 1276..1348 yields 1.22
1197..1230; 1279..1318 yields 1.19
